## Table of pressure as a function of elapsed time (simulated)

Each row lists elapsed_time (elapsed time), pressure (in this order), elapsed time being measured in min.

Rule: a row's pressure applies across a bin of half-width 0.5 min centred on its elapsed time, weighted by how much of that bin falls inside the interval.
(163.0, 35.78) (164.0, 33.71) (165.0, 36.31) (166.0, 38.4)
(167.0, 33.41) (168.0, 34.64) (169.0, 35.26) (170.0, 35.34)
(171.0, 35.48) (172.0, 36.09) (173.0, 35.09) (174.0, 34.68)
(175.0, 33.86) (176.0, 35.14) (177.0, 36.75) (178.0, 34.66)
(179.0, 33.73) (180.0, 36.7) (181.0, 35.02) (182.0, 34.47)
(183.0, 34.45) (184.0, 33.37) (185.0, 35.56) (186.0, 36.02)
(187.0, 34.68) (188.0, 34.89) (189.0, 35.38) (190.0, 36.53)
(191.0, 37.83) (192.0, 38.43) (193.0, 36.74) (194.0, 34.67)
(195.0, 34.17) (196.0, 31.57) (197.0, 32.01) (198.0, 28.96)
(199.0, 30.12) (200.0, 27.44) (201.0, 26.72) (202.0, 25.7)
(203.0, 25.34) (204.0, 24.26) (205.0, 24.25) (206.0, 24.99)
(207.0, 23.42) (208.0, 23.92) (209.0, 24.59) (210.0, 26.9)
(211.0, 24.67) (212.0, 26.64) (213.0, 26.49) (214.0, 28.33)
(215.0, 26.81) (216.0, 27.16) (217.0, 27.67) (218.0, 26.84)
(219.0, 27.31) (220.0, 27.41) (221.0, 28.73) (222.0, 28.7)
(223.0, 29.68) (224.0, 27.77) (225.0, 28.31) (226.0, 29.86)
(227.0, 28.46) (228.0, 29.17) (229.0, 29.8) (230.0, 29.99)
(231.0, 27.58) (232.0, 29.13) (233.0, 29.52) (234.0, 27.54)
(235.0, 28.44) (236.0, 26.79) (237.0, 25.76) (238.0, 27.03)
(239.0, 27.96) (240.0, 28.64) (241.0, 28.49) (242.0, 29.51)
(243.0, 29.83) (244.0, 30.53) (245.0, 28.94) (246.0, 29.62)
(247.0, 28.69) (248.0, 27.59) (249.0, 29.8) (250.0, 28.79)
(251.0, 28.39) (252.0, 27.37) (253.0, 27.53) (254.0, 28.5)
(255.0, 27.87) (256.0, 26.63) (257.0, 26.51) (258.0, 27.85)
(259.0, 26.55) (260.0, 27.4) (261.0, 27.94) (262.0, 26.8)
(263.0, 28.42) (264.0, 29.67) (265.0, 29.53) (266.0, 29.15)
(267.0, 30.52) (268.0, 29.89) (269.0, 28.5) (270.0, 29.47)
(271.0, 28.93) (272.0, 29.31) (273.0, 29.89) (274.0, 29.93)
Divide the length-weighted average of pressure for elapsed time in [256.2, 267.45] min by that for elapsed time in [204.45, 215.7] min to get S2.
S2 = 1.1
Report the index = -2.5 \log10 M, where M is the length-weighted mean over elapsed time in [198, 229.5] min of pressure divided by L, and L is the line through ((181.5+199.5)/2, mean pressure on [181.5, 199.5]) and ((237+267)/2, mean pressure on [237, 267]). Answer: 0.18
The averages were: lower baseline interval 34.4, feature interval 27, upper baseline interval 28.3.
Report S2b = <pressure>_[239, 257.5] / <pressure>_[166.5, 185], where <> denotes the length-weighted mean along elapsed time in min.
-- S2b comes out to 0.8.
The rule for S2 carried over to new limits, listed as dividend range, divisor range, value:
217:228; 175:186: 0.81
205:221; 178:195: 0.74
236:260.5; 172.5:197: 0.80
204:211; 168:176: 0.70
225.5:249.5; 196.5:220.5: 1.08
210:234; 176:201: 0.82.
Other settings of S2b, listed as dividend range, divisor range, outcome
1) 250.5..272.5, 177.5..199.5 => 0.82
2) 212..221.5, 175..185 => 0.78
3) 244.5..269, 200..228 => 1.06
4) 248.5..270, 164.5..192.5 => 0.80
